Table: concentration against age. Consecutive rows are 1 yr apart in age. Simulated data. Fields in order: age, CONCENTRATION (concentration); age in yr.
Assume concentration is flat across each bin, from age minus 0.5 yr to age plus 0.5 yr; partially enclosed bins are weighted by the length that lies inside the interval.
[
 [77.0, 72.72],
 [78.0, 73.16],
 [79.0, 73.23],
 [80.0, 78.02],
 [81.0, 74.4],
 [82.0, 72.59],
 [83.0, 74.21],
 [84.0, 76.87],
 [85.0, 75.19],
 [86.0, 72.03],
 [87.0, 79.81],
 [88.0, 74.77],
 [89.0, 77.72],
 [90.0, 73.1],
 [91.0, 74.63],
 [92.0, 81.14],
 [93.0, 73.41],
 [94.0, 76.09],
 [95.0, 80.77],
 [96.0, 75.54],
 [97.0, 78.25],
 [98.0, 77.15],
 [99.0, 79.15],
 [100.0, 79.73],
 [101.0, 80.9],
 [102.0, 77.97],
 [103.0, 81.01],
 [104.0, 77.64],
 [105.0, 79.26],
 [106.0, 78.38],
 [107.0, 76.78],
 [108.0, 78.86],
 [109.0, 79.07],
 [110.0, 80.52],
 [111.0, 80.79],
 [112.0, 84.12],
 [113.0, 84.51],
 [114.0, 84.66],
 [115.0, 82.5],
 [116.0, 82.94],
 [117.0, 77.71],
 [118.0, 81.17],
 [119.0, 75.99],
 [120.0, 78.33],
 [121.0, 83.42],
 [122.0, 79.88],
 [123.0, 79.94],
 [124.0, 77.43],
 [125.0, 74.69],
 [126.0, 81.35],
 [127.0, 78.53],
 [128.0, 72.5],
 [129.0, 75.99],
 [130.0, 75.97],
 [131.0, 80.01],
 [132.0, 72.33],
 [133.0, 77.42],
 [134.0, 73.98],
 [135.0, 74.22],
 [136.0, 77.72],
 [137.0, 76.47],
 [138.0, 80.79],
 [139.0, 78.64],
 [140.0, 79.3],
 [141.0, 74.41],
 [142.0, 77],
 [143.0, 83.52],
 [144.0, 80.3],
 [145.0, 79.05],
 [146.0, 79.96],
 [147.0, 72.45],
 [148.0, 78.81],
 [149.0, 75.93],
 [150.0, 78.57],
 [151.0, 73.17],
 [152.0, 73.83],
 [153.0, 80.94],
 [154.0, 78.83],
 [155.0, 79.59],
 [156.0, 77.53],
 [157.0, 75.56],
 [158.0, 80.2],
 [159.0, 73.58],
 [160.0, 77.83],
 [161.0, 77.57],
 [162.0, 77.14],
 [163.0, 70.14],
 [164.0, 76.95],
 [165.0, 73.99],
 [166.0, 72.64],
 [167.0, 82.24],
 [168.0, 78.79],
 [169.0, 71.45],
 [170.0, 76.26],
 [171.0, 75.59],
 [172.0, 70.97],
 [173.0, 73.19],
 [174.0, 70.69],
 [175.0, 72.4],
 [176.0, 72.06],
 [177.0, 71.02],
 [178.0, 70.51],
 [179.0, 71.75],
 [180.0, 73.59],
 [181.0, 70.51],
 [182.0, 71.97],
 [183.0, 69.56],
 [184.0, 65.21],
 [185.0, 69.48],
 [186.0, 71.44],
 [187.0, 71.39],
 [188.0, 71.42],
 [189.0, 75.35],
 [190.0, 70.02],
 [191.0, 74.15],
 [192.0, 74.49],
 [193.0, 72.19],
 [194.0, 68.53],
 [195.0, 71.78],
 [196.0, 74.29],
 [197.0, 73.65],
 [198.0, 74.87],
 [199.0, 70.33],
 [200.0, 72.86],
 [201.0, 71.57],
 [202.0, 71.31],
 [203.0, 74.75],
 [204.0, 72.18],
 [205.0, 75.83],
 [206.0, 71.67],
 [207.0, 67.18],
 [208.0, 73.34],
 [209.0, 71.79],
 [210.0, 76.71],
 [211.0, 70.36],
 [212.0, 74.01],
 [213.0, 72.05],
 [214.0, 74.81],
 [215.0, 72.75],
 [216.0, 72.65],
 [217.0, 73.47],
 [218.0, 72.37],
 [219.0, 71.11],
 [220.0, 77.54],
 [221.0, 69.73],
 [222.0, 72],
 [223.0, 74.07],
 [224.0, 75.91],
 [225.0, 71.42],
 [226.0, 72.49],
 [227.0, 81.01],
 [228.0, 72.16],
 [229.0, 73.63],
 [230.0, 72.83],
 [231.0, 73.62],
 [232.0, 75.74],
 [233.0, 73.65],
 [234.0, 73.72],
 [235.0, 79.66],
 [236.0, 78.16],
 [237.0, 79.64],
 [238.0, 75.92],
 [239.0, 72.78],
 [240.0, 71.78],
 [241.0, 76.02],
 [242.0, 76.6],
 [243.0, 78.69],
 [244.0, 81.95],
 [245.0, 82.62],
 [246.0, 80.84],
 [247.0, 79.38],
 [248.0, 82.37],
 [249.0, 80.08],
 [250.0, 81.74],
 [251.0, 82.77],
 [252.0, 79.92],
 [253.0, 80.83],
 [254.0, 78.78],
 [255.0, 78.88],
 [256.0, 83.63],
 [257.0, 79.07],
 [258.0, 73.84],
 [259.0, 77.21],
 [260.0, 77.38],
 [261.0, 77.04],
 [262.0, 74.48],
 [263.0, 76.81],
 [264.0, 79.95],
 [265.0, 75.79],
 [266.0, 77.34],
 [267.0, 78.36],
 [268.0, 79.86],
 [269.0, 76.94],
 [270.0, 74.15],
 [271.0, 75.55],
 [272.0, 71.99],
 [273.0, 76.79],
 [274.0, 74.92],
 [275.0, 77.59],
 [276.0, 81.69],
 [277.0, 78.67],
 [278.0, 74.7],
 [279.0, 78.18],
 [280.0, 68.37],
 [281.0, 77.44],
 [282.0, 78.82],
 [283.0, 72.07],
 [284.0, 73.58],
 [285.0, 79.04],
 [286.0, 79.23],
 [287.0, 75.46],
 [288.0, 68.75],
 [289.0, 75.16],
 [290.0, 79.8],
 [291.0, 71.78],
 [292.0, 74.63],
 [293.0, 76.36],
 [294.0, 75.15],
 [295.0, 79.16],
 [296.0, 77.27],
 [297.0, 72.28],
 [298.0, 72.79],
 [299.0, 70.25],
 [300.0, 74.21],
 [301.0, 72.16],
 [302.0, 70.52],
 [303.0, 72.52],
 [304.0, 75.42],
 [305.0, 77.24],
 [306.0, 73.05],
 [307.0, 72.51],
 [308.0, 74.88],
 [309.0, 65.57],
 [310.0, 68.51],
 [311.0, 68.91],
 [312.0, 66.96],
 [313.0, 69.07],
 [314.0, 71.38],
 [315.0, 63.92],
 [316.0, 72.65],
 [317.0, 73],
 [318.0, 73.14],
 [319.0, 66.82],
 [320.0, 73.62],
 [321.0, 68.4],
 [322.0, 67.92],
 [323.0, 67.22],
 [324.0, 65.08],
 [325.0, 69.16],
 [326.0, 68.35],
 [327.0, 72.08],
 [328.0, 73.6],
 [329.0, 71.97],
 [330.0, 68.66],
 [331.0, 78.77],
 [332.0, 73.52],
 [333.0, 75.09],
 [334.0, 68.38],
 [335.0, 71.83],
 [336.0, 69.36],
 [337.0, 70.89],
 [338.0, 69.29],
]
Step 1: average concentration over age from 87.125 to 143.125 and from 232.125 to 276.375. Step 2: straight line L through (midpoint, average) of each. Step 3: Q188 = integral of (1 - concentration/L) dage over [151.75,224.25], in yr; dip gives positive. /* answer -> 4.4 yr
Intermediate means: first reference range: 78.4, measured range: 73.4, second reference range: 77.9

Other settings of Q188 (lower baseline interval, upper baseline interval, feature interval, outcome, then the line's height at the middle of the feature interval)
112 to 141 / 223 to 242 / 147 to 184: 1.22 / 77.2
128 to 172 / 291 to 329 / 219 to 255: -1.41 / 73.9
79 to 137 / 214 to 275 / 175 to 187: 1.00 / 77.2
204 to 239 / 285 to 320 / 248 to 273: -1.61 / 73.3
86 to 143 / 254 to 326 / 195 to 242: 1.32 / 75.8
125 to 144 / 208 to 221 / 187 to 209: 0.47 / 74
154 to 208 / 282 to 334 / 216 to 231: -0.11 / 73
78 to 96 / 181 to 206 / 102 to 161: -3.36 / 74.1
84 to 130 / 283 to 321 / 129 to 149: 0.04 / 77.6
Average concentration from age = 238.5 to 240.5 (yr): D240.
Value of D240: 72.3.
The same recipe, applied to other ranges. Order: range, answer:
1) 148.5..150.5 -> 77.2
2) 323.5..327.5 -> 68.7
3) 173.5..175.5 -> 71.5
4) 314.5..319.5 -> 69.9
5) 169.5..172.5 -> 74.3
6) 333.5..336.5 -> 69.9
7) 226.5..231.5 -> 74.7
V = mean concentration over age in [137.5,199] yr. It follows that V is 74.7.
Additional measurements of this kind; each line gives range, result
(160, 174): 75.1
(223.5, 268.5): 77.5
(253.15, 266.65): 77.8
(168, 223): 72.3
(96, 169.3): 78.1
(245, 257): 80.8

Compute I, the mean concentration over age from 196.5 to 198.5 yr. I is 74.3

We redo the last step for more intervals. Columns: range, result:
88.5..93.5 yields 76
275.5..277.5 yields 80.2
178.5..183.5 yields 71.5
